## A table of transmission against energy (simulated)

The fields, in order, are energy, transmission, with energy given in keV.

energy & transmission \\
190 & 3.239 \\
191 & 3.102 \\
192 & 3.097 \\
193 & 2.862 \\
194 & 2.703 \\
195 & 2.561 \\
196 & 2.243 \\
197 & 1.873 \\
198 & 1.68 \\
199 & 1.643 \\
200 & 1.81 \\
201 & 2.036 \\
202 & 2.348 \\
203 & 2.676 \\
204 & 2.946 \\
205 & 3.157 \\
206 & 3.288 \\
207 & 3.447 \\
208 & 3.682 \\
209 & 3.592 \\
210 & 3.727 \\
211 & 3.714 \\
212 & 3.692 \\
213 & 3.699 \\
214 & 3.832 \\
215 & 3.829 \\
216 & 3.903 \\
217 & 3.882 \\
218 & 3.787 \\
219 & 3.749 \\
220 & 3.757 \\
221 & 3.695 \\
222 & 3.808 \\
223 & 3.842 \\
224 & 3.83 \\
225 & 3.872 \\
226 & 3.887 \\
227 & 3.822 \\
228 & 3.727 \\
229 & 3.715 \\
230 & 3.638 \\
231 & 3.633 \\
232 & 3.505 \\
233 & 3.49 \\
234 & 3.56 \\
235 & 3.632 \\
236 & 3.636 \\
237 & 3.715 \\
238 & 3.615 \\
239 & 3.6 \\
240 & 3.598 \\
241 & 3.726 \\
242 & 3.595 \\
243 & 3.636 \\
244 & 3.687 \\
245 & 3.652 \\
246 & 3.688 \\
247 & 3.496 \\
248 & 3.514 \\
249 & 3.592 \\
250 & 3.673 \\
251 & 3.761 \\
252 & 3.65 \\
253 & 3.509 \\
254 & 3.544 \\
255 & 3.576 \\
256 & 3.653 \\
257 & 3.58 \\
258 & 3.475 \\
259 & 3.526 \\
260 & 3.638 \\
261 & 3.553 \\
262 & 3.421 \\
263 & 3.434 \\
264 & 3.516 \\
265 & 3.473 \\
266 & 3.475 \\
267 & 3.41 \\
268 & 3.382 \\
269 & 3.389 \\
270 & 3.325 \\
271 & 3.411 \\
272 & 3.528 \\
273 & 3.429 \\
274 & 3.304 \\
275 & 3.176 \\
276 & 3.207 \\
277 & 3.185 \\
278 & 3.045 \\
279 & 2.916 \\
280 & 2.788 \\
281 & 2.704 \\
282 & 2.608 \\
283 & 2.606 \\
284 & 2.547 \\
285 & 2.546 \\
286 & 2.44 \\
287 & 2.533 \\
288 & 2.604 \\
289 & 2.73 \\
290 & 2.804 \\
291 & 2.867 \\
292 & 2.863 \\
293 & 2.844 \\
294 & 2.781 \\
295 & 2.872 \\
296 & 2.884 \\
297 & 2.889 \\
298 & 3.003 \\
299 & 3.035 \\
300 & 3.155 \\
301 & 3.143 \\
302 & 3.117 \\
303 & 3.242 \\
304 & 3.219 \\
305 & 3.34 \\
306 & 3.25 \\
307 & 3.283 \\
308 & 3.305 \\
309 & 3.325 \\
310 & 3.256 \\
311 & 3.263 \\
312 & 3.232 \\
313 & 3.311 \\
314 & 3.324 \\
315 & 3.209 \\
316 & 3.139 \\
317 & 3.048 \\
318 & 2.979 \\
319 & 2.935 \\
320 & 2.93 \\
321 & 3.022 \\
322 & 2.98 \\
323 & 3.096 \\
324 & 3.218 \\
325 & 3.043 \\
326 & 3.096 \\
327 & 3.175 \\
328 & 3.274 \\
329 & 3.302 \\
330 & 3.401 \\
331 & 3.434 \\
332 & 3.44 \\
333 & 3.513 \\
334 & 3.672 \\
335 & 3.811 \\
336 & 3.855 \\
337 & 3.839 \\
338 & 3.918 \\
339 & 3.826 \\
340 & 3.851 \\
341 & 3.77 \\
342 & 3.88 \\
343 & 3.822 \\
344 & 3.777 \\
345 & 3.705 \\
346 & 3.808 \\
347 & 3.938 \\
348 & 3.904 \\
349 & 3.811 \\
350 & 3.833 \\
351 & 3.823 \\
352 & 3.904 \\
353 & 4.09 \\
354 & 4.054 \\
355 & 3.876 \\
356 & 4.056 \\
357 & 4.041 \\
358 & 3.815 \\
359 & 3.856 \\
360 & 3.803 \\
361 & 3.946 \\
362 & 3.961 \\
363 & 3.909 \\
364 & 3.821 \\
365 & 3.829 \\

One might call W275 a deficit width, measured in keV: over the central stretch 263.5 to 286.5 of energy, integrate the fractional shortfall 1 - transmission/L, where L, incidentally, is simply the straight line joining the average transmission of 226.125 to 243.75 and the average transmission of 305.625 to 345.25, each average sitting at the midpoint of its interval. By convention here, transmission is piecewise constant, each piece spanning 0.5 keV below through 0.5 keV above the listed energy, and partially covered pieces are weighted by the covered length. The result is 2.8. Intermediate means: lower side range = 3.64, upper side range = 3.39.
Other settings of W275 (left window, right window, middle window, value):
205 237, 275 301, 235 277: -3.7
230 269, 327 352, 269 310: 7.1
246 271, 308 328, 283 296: 2.4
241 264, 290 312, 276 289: 2.2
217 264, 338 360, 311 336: 3.8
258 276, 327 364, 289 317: 3.8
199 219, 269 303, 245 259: -2.2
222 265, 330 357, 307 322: 2.4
